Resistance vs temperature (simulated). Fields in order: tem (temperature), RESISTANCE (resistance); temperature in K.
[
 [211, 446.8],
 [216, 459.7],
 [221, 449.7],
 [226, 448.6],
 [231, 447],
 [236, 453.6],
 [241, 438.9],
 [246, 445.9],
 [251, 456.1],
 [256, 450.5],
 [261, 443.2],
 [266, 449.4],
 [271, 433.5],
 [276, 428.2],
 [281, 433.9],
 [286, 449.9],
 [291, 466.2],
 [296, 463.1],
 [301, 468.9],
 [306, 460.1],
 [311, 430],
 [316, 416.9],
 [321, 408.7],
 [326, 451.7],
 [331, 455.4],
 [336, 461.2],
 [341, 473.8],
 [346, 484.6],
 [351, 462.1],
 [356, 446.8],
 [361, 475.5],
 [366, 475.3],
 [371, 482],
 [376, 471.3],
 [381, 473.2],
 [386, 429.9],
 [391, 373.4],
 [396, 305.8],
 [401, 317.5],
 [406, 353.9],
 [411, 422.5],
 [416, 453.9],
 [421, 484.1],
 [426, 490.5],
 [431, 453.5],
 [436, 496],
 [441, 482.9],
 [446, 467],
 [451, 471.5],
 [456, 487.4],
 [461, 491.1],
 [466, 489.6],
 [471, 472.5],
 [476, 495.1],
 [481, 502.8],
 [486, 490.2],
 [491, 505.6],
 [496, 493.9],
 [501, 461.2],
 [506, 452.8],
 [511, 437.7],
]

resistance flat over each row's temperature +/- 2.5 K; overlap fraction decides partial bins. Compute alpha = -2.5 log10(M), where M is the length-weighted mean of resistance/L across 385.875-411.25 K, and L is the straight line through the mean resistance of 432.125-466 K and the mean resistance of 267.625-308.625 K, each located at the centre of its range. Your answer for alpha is 0.305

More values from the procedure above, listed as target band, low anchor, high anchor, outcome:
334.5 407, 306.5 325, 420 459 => 0.036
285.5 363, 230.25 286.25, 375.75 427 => -0.064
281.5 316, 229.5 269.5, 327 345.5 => 0.012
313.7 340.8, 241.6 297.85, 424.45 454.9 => 0.037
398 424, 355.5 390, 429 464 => 0.161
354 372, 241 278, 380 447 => -0.089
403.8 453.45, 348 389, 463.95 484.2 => 0.048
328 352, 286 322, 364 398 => -0.067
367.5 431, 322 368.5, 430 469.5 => 0.118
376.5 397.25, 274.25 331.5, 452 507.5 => 0.138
